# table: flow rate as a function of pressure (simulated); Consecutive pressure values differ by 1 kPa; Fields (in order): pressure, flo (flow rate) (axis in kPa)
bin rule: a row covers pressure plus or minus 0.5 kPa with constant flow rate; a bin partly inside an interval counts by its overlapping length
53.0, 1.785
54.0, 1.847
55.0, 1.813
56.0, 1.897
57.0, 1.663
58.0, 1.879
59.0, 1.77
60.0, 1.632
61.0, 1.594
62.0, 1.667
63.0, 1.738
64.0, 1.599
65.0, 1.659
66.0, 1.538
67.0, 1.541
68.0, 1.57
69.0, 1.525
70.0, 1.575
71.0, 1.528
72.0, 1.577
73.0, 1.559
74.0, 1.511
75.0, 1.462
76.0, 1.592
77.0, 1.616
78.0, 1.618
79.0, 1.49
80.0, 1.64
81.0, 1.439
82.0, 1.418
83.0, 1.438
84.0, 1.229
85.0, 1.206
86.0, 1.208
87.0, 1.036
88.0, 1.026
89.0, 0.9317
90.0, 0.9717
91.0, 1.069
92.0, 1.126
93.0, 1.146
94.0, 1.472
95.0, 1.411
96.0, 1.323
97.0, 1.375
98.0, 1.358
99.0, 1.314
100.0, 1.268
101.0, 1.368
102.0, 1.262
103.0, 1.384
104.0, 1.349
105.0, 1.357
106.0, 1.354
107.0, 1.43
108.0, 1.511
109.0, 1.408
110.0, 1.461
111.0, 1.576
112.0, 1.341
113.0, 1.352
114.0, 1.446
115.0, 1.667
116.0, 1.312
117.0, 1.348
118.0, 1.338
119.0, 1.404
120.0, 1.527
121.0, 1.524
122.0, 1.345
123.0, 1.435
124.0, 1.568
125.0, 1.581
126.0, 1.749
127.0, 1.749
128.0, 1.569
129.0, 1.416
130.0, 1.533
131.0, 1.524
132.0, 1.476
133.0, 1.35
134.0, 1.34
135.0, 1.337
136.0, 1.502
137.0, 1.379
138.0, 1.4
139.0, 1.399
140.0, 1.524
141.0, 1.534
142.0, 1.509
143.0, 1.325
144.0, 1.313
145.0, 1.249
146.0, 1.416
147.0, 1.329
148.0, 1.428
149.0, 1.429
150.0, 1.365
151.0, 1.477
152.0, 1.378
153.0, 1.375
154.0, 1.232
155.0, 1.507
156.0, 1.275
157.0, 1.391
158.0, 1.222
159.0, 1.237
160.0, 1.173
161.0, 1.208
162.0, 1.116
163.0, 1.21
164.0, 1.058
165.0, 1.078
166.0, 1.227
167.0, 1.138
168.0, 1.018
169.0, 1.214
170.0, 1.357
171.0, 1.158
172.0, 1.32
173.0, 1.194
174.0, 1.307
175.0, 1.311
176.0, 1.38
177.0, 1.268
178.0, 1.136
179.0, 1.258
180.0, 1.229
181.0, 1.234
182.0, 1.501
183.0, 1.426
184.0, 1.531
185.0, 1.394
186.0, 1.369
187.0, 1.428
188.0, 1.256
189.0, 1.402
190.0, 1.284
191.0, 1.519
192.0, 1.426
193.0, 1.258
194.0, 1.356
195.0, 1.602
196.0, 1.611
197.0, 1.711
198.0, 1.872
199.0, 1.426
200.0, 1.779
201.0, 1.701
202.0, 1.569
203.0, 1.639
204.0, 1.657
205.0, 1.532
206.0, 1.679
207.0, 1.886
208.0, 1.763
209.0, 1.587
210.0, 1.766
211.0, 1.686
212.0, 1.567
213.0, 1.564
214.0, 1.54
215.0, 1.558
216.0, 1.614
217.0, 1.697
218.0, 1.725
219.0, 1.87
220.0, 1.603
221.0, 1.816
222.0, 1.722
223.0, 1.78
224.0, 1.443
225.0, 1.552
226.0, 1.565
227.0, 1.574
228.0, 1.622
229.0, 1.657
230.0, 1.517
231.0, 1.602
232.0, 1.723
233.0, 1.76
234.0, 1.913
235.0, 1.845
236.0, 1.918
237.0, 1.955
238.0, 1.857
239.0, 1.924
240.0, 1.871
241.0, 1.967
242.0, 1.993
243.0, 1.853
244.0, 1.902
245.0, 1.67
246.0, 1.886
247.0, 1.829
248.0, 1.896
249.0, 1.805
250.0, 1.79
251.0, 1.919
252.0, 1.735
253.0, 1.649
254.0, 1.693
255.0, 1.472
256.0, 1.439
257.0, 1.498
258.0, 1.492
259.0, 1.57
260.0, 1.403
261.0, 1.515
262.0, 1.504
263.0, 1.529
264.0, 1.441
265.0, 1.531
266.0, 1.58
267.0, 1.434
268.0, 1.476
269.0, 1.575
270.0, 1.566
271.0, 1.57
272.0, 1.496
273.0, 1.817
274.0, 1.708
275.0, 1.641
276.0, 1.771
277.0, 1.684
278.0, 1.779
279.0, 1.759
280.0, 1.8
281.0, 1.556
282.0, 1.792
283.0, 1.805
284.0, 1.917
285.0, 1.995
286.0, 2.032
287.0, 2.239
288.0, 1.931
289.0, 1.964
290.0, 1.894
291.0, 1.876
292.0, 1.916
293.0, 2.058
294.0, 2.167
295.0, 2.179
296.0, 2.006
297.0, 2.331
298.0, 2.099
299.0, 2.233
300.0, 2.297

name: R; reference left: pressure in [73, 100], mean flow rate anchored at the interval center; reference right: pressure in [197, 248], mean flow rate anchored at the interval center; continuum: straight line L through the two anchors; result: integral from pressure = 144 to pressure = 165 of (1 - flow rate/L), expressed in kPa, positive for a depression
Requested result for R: 3.1 kPa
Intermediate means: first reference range 1.33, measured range 1.3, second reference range 1.72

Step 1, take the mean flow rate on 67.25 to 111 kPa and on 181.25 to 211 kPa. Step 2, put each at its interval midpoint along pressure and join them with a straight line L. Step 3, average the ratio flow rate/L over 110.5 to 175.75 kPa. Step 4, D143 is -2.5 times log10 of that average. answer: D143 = 0.07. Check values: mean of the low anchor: 1.37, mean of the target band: 1.37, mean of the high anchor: 1.55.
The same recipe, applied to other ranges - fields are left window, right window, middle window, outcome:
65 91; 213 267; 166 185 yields 0.23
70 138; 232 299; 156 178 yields 0.26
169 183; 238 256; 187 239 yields -0.06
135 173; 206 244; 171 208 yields 0.05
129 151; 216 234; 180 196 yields 0.11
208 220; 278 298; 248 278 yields 0.16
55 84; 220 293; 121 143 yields 0.11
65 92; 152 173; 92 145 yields -0.09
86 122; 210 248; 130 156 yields 0.04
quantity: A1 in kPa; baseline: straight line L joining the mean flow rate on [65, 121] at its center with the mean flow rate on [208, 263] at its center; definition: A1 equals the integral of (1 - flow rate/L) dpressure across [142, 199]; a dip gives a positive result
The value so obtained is 8.3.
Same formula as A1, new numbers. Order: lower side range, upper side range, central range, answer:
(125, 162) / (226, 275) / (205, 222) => -1.0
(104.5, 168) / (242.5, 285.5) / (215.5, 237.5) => -1.6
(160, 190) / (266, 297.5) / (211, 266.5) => -3.3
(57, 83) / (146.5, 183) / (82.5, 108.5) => 4.1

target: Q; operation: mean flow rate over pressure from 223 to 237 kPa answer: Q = 1.68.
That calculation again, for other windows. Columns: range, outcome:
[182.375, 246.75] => 1.65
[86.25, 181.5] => 1.34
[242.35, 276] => 1.64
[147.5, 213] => 1.4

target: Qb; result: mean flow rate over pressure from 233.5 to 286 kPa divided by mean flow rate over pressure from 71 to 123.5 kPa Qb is 1.2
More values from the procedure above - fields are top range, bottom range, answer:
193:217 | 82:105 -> 1.31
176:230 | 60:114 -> 1.10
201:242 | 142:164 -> 1.30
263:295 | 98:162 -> 1.26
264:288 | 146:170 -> 1.35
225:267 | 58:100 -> 1.19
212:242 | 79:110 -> 1.32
